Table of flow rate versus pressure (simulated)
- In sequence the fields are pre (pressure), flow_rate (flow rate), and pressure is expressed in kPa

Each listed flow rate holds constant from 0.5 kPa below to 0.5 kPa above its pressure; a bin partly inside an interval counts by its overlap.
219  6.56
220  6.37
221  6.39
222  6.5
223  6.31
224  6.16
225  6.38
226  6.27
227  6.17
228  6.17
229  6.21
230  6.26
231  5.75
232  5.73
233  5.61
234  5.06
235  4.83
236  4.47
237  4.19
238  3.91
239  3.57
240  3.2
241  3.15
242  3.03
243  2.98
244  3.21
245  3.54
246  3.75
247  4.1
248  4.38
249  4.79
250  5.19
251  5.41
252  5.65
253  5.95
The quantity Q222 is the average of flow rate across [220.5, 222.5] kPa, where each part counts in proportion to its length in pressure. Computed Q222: 6.45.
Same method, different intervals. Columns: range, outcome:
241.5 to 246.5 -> 3.3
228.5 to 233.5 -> 5.91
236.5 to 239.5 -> 3.89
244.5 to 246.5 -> 3.65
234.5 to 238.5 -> 4.35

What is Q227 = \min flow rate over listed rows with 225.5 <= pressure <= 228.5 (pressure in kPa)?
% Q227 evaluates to 6.17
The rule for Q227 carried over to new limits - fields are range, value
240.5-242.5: 3.03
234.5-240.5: 3.2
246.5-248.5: 4.1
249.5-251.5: 5.19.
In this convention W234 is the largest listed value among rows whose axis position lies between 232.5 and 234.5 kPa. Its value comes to 5.61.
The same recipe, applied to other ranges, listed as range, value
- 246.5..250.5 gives 5.19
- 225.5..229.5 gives 6.27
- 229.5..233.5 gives 6.26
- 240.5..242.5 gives 3.15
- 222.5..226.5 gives 6.38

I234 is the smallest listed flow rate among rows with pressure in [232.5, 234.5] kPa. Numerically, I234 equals 5.06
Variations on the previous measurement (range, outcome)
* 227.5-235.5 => 4.83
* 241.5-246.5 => 2.98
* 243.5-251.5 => 3.21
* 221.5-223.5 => 6.31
